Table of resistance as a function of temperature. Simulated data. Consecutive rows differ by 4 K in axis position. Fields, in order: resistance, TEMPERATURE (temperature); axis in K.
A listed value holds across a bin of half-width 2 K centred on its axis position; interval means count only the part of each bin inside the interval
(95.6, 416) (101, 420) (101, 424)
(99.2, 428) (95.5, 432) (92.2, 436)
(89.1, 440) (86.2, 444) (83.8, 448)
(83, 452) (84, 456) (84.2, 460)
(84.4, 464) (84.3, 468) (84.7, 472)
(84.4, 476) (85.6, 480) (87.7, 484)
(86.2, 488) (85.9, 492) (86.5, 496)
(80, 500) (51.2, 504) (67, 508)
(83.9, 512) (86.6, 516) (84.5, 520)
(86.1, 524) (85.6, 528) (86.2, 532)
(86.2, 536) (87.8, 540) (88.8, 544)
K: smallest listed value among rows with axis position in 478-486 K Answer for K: 85.6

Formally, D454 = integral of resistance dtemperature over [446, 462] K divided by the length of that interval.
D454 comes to 83.8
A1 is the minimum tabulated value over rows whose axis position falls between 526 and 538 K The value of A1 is 85.6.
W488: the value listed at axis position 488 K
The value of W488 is 86.2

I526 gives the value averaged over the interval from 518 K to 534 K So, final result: 85.6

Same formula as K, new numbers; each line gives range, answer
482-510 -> 51.2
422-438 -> 92.2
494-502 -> 80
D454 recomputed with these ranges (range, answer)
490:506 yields 75.9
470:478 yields 84.6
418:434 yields 99.2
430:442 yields 92.3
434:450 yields 87.8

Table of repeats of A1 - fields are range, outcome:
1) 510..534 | 83.9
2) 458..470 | 84.2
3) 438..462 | 83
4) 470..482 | 84.4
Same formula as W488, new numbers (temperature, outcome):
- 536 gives 86.2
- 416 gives 95.6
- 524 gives 86.1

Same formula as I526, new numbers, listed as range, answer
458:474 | 84.4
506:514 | 75.5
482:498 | 86.6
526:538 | 86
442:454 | 84.3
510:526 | 85.3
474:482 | 85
